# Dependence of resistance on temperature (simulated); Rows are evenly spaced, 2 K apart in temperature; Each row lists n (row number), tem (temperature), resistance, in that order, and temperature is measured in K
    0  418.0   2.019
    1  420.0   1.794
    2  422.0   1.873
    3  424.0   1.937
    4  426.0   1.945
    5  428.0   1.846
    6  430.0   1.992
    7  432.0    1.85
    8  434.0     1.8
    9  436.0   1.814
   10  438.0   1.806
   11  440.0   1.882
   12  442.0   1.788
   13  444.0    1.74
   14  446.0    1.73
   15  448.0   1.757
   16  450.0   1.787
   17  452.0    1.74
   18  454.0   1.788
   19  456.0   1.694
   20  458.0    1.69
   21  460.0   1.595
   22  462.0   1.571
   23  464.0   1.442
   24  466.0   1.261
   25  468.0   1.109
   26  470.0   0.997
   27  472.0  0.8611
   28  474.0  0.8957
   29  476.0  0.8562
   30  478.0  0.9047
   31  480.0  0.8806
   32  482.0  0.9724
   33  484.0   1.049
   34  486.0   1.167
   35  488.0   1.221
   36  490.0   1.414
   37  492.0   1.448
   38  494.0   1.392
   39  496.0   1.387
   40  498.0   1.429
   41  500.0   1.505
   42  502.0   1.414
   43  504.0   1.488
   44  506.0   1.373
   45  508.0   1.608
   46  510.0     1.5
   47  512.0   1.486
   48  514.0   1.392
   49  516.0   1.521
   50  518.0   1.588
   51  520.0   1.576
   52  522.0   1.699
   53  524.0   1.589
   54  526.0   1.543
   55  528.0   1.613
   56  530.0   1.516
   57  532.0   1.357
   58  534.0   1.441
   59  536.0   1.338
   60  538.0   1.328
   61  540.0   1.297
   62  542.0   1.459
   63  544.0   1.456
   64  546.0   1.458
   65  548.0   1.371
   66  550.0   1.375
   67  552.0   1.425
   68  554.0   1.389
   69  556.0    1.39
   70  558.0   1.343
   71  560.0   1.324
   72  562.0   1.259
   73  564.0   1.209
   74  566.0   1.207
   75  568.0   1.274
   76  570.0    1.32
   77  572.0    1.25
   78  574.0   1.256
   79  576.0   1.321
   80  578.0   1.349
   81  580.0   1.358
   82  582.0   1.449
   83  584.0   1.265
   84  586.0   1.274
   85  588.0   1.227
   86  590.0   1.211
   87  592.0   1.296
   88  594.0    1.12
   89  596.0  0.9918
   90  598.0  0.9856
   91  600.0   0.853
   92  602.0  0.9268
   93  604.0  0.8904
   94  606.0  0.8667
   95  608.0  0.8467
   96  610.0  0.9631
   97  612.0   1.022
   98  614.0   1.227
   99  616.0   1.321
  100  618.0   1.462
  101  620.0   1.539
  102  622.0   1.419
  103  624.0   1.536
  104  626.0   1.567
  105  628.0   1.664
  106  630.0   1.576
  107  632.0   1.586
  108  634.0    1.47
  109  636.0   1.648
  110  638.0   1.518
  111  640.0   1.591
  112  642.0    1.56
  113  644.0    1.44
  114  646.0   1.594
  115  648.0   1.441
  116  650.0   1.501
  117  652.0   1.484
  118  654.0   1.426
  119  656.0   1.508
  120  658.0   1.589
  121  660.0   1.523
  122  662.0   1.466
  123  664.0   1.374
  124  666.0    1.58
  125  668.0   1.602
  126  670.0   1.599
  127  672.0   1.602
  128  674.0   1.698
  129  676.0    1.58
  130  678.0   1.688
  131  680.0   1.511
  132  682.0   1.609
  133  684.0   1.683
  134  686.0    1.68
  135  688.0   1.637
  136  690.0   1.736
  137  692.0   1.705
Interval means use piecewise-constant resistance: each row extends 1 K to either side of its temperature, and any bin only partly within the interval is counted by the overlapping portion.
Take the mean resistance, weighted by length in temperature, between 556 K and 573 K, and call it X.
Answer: 1.28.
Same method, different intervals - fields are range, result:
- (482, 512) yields 1.37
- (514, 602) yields 1.34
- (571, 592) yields 1.3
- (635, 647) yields 1.56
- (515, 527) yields 1.59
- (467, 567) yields 1.34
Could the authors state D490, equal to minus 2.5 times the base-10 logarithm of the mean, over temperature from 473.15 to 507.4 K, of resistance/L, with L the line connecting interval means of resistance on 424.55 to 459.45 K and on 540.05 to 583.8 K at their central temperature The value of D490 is 0.29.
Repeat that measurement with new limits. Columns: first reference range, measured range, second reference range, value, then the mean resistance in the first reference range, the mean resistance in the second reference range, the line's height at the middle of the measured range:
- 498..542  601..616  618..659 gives 0.47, 1.48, 1.53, 1.52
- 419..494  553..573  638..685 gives 0.18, 1.51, 1.55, 1.53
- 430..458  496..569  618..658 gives 0.17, 1.79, 1.53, 1.67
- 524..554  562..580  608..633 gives 0.11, 1.43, 1.38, 1.41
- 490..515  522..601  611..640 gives 0.11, 1.45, 1.47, 1.46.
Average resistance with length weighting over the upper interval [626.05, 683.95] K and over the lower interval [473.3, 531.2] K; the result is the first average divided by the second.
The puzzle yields 1.1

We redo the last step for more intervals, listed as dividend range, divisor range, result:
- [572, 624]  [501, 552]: 0.81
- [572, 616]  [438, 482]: 0.80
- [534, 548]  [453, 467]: 0.88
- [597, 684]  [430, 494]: 0.98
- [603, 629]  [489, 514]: 0.87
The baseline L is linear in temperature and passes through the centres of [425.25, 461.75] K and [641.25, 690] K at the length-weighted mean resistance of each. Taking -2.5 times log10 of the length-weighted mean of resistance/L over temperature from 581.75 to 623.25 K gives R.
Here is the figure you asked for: 0.38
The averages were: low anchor 1.79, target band 1.15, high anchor 1.56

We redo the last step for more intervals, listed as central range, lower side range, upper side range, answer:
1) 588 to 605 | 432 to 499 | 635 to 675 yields 0.394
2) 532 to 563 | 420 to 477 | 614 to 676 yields 0.142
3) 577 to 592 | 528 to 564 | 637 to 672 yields 0.102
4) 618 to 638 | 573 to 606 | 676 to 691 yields -0.141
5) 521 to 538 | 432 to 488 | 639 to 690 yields -0.018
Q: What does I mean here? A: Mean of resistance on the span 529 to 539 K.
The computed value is 1.4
